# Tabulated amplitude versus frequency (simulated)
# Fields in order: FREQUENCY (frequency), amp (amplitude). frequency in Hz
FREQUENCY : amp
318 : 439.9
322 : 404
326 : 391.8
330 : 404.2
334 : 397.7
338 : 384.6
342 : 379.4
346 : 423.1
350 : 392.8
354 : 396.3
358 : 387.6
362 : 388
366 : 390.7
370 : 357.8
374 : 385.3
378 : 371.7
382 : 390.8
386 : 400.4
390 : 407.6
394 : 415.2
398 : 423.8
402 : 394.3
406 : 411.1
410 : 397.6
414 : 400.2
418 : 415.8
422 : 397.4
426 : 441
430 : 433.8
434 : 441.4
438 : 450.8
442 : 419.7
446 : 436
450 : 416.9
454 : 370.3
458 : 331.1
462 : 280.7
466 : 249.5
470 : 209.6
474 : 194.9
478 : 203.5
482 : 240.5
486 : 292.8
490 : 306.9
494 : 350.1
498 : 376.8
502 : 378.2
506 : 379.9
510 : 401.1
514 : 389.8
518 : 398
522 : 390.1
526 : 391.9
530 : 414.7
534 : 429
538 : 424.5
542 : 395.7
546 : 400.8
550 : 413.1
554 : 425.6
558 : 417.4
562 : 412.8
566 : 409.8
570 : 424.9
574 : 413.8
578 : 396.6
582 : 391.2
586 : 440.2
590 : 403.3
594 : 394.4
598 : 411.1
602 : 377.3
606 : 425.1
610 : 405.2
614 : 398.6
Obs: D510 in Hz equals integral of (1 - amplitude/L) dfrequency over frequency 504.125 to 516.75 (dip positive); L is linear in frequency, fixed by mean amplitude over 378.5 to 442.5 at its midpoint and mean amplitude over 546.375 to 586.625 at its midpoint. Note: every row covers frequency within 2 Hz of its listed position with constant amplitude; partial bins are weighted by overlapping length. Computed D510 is 0.69 Hz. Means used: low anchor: 414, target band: 391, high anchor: 413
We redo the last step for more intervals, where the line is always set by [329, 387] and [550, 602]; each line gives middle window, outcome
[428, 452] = -2.2 Hz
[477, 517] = 6.6 Hz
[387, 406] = -0.8 Hz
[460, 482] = 9.4 Hz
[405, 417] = -0.3 Hz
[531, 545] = -0.3 Hz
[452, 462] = 1.6 Hz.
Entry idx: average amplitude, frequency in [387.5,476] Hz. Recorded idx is 379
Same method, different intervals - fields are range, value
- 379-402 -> 405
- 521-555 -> 410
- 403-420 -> 405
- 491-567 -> 399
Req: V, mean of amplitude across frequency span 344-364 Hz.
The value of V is 398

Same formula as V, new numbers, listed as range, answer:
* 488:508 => 358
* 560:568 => 411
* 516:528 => 393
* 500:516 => 387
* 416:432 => 422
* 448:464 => 350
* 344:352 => 408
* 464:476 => 218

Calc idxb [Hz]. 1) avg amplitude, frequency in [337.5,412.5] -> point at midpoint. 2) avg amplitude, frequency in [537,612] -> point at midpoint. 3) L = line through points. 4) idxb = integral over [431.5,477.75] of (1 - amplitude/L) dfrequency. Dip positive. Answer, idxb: 6.8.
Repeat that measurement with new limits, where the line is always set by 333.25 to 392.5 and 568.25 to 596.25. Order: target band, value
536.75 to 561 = -0.4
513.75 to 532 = 0.3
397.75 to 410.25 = -0.4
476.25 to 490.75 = 5.2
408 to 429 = -0.9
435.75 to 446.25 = -1.0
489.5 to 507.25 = 1.8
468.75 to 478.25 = 4.7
